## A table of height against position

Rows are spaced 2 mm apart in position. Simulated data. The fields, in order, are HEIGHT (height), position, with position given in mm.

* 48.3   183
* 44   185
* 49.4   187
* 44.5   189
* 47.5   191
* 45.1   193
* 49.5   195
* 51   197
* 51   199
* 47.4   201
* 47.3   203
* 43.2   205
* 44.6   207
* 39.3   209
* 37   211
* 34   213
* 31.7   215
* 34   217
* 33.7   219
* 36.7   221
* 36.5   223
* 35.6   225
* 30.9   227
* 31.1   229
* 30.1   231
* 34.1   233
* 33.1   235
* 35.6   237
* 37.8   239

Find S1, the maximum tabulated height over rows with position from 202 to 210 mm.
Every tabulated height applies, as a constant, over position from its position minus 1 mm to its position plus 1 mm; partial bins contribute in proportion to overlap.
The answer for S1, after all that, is 47.3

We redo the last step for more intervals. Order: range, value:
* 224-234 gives 35.6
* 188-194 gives 47.5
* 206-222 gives 44.6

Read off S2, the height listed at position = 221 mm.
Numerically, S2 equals 36.7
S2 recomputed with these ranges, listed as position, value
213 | 34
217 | 34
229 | 31.1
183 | 48.3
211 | 37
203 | 47.3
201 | 47.4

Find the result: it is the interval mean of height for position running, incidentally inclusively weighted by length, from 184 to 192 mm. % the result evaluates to 46.4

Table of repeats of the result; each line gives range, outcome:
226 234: 31.5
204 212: 41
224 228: 33.2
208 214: 36.8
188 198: 47.5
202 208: 45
